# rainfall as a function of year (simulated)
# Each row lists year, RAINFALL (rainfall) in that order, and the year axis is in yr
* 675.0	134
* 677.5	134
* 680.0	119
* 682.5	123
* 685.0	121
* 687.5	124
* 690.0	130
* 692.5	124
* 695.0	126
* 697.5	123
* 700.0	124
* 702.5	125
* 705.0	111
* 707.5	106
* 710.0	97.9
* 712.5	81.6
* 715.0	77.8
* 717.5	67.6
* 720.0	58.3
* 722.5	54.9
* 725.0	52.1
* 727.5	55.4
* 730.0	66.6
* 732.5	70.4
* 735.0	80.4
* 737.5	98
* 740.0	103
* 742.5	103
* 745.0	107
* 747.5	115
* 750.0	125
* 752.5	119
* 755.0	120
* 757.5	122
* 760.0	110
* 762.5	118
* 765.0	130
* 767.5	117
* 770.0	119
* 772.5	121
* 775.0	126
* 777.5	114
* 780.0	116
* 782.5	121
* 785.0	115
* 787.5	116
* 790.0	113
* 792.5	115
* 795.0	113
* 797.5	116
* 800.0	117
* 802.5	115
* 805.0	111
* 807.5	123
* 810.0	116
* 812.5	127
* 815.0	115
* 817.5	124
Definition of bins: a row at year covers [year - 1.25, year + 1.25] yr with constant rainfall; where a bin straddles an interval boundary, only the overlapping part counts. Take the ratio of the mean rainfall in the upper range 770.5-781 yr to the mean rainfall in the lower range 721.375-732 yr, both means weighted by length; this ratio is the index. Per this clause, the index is 2.05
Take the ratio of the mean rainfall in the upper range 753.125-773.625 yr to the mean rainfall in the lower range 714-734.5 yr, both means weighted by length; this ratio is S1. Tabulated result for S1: 1.9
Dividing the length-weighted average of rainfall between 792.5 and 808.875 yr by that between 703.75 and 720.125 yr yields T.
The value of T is 1.32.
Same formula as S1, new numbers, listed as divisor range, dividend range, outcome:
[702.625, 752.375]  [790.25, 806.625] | 1.31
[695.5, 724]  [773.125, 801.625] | 1.24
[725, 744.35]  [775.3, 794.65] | 1.43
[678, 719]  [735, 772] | 1.02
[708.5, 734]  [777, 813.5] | 1.69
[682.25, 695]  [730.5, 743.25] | 0.71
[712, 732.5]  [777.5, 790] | 1.82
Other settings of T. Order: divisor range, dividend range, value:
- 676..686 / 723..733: 0.48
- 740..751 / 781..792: 1.05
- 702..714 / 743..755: 1.13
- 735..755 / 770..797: 1.08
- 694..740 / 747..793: 1.35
